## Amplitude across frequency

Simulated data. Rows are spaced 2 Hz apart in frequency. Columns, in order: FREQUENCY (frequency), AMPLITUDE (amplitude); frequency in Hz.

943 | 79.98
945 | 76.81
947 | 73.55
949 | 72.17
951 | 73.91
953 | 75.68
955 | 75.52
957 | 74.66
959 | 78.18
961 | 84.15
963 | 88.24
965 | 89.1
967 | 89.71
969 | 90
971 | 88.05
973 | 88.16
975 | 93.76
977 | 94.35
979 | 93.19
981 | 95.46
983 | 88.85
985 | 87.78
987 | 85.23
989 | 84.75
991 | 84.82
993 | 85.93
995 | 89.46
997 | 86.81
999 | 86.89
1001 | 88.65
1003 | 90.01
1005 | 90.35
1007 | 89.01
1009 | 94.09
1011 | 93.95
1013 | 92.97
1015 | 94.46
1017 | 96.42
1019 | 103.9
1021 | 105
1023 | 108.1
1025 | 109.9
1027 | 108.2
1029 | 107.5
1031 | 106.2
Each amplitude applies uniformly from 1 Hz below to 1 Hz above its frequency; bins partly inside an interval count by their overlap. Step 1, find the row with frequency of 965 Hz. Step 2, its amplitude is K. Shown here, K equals 89.1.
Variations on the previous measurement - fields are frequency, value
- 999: 86.89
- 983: 88.85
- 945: 76.81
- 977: 94.35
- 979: 93.19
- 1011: 93.95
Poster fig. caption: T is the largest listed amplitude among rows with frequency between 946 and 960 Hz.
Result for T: 78.18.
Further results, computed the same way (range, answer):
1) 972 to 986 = 95.46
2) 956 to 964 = 88.24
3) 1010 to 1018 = 96.42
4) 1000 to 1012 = 94.09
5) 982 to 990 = 88.85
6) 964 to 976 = 93.76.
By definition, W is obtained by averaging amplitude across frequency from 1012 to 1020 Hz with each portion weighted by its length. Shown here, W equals 96.9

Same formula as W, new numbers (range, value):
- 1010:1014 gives 93.5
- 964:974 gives 89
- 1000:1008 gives 89.5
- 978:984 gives 92.5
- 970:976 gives 90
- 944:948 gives 75.2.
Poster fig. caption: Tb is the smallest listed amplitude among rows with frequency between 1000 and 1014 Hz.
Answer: 88.65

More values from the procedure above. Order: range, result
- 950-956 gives 73.91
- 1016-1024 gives 96.42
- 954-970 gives 74.66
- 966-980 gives 88.05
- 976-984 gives 88.85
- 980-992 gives 84.75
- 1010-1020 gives 92.97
